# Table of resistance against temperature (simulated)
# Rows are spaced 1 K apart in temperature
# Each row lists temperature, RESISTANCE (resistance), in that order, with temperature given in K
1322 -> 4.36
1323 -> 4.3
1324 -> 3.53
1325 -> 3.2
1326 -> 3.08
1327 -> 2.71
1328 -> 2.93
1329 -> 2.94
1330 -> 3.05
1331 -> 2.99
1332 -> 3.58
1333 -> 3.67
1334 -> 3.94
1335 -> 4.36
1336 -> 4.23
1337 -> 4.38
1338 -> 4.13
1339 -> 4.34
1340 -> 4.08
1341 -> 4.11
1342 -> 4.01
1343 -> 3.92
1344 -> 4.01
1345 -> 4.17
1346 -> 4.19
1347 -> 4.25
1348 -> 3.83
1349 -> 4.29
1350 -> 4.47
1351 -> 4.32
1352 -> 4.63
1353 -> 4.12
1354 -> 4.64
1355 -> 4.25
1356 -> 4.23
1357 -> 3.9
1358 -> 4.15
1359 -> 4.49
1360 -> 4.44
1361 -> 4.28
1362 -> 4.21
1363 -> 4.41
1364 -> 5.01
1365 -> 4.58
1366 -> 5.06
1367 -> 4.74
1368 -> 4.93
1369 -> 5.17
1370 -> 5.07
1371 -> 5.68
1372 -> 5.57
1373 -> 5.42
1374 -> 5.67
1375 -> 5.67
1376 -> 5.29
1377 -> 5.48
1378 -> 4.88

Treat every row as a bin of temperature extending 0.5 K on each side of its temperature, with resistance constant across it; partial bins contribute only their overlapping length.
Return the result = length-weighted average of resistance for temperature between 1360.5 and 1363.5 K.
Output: 4.3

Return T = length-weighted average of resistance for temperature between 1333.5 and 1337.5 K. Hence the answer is 4.23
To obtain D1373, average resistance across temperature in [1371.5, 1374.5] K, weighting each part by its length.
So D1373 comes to 5.55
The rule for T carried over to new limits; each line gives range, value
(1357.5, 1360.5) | 4.36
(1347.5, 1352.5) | 4.31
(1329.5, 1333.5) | 3.32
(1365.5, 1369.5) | 4.97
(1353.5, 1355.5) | 4.45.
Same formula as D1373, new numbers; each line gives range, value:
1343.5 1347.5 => 4.16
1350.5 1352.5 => 4.47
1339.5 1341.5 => 4.1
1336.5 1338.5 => 4.25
